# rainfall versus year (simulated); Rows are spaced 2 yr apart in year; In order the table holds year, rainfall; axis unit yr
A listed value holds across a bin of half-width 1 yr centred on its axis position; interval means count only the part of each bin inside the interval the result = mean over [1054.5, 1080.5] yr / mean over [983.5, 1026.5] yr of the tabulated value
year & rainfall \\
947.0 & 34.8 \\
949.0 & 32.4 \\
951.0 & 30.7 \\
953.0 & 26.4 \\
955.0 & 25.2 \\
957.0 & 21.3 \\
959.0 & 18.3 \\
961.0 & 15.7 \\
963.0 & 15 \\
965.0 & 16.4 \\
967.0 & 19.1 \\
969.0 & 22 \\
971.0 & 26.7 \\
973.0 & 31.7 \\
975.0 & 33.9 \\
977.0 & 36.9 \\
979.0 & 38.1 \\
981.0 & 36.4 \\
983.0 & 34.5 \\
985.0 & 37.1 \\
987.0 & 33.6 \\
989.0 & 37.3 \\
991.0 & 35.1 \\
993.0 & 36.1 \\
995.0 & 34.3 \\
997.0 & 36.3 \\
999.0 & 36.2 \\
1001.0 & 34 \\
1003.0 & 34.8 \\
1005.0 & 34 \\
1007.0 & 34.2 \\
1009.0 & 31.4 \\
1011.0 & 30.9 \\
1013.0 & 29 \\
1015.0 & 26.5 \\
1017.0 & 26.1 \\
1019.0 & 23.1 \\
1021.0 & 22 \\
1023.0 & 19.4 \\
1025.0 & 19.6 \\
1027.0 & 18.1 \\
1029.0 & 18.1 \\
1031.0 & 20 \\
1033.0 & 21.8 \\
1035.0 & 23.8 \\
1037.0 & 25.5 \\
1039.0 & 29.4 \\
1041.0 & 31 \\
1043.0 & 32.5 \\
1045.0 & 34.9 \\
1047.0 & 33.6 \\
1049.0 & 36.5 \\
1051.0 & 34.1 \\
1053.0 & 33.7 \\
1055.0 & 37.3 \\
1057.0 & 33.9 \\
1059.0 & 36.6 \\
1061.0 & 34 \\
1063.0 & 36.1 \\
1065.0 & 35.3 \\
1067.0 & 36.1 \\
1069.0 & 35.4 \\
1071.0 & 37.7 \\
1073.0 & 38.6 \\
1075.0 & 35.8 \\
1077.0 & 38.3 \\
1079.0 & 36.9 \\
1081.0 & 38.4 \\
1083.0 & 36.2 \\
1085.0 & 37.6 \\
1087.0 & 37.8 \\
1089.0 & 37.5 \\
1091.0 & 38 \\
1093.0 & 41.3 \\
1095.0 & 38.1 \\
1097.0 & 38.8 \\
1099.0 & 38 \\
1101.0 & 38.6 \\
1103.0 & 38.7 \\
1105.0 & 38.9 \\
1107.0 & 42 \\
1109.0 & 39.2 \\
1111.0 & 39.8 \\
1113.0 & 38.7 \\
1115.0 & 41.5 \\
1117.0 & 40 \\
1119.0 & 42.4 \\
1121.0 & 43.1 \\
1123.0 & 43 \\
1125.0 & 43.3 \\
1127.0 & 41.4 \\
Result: 1.18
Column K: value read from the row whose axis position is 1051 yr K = 34.1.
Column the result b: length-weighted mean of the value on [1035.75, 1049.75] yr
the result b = 31.7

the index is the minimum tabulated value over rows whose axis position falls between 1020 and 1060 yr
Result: 18.1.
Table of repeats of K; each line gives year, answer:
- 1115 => 41.5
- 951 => 30.7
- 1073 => 38.6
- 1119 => 42.4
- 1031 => 20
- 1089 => 37.5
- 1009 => 31.4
